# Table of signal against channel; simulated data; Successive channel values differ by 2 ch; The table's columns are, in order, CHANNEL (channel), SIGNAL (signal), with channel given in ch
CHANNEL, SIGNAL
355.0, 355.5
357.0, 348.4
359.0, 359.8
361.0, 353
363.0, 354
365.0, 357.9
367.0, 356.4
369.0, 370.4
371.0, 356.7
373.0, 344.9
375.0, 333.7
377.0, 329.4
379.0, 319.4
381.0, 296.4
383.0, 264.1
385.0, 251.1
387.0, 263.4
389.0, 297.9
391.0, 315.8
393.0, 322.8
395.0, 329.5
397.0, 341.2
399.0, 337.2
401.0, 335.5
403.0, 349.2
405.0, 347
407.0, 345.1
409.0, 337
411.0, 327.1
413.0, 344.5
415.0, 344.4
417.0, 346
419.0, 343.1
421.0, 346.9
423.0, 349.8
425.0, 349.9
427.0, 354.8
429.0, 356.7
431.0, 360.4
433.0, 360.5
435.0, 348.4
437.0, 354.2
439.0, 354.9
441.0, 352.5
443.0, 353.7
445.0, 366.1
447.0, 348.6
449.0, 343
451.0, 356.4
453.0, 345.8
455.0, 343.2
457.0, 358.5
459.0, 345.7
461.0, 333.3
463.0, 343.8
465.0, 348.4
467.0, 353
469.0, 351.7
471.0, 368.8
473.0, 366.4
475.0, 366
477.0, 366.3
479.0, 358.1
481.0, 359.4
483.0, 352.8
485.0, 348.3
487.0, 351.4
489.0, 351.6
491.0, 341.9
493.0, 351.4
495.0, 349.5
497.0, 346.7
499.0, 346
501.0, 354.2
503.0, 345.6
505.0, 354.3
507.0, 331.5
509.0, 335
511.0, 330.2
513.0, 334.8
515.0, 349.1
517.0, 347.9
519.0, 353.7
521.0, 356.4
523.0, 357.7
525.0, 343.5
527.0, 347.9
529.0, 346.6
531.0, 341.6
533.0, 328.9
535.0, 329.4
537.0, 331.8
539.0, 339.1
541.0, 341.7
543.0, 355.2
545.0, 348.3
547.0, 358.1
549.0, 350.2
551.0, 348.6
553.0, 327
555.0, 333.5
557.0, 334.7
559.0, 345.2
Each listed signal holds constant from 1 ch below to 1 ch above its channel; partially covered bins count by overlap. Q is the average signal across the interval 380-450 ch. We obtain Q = 335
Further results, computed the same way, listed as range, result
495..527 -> 346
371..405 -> 317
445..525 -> 350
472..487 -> 359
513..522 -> 350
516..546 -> 345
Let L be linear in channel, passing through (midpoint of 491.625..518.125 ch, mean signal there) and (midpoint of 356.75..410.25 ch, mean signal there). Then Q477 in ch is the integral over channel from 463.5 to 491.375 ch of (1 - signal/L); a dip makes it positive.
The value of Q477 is -1.2 ch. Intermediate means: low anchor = 330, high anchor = 344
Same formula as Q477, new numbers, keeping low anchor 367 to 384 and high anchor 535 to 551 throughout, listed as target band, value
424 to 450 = -1.50 ch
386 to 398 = 0.67 ch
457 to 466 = -0.20 ch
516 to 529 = -0.28 ch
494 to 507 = -0.26 ch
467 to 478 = -0.80 ch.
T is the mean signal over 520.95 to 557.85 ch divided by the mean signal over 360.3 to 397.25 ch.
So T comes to 1.06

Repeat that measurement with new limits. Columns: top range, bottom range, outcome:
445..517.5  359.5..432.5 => 1.04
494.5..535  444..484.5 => 0.97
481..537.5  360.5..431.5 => 1.03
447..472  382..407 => 1.11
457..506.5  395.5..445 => 1.01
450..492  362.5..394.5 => 1.10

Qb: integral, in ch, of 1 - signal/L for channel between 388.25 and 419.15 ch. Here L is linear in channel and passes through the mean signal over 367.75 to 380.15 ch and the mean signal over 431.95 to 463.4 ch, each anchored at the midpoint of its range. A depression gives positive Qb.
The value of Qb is 0.9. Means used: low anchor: 342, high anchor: 351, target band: 335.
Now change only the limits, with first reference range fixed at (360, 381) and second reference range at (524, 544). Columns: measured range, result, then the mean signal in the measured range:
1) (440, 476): -1.0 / 352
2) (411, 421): 0.0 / 343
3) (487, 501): -0.3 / 349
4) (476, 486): -0.4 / 357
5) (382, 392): 1.9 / 278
